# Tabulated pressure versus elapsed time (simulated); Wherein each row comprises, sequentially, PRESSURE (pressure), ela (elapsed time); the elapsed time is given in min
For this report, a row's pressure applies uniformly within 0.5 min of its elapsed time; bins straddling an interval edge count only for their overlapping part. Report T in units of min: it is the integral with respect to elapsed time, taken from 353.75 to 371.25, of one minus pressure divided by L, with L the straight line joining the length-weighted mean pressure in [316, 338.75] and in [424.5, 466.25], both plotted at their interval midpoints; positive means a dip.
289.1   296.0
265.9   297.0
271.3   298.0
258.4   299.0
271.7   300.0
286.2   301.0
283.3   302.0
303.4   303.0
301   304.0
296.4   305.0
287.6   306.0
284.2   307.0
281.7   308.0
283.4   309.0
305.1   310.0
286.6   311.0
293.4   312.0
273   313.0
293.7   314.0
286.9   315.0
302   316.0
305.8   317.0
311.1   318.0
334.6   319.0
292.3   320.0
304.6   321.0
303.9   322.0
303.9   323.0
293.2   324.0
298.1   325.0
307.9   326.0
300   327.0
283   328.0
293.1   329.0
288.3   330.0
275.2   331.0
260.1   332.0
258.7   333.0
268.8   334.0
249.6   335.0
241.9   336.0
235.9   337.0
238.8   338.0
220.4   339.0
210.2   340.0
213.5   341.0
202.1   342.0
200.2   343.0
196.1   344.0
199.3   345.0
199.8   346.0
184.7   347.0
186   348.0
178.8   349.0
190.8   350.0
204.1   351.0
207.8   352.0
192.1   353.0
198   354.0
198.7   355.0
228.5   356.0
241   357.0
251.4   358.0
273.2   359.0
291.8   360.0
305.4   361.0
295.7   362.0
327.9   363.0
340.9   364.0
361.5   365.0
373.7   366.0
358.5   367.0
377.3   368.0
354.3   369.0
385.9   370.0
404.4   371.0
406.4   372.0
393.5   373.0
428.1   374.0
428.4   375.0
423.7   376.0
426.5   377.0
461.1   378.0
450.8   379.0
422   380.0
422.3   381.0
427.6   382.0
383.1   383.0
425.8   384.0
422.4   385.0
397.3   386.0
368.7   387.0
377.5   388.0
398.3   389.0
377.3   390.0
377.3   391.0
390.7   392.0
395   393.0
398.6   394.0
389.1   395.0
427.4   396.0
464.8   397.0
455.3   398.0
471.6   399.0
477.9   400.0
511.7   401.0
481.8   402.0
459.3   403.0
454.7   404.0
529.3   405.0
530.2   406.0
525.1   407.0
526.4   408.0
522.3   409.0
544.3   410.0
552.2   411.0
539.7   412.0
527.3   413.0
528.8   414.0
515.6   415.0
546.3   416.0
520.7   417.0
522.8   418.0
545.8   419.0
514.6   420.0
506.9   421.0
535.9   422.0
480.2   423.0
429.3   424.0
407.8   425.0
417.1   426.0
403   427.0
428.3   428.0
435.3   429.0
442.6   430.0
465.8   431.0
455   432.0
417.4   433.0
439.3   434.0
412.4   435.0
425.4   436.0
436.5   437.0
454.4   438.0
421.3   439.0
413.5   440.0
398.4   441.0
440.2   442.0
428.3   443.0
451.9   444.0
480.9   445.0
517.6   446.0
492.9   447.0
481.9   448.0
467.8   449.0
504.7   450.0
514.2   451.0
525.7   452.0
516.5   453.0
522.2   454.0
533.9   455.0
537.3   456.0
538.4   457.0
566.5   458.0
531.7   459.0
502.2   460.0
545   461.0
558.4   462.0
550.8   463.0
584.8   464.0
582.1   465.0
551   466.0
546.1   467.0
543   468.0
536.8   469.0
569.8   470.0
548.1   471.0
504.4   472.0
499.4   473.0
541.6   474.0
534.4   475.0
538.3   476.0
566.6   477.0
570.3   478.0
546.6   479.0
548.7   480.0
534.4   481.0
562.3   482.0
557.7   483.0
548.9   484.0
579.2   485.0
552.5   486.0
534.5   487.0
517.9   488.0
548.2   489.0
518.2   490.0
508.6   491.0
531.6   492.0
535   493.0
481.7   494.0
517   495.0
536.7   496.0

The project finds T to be 1.7 min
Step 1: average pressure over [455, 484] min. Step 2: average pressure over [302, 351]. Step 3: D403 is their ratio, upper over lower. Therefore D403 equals 2.07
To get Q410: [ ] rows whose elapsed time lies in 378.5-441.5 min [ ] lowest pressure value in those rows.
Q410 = 368.7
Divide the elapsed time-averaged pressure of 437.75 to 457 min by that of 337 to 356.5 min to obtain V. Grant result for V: 2.4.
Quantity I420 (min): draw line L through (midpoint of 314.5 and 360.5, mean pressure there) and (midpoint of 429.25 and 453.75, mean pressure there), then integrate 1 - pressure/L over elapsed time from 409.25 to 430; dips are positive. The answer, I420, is -4.0 min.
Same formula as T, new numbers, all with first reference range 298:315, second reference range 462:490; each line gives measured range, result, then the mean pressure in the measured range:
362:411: -1.8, 426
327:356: 9.7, 226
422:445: 2.2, 435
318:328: 0.3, 304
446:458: -0.1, 515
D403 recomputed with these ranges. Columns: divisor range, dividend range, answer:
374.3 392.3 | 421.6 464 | 1.16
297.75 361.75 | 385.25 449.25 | 1.77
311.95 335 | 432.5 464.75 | 1.67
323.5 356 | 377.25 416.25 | 1.96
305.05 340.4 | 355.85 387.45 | 1.32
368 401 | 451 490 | 1.31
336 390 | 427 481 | 1.61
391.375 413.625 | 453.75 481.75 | 1.13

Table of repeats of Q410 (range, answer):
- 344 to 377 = 178.8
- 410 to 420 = 514.6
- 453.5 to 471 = 502.2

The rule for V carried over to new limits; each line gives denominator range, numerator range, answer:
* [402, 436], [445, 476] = 1.09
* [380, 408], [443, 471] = 1.21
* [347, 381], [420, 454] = 1.43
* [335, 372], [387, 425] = 1.84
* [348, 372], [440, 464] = 1.77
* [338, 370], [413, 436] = 1.87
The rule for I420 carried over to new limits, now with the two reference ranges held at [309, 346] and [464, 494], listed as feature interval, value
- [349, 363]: 3.7 min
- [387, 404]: -1.5 min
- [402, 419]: -4.1 min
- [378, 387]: -1.2 min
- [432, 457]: 0.6 min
